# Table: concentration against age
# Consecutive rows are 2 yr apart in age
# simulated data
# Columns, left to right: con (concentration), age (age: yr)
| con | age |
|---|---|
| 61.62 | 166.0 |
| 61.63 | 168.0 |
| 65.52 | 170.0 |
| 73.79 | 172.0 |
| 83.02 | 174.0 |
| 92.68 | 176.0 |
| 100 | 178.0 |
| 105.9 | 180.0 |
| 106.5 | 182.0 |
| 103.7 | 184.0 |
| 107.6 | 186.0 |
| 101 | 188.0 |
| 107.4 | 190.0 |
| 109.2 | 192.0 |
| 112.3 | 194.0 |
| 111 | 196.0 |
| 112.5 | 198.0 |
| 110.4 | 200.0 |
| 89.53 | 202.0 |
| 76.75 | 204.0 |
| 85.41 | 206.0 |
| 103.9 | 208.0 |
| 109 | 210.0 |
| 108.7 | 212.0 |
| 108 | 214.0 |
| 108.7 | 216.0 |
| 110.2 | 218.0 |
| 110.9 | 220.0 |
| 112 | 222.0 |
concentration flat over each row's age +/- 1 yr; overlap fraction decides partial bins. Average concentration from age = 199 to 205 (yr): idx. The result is 92.2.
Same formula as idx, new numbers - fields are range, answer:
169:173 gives 69.7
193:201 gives 112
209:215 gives 109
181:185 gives 105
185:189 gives 104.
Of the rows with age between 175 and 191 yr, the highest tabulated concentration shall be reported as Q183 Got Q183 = 107.6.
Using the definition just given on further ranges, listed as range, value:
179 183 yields 106.5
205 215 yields 109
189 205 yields 112.5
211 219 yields 110.2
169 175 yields 83.02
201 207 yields 89.53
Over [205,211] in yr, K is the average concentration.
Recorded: 99.4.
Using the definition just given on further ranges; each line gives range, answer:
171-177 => 83.2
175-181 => 99.5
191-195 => 111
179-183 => 106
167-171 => 63.6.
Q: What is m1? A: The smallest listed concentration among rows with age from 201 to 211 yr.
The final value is 76.75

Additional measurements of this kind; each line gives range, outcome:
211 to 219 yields 108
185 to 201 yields 101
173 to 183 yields 83.02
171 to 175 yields 73.79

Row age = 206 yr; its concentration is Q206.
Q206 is 85.41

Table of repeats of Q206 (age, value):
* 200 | 110.4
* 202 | 89.53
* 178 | 100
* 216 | 108.7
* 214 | 108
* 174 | 83.02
